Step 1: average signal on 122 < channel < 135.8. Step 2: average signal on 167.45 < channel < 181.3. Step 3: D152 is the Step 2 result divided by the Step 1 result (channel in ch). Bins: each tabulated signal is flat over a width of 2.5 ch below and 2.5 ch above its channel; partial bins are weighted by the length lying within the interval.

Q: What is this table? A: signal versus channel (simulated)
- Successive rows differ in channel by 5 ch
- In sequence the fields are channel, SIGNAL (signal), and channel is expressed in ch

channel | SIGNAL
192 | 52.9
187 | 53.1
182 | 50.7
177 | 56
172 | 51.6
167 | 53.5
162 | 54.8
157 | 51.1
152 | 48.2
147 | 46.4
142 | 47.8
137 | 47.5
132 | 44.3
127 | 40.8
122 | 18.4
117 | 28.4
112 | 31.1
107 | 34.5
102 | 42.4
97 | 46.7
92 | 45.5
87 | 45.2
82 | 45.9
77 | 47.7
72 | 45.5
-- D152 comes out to 1.38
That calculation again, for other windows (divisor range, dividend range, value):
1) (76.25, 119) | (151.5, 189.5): 1.29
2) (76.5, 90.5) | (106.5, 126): 0.62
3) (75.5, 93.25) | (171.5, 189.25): 1.15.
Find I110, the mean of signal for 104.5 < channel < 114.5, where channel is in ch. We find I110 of 32.8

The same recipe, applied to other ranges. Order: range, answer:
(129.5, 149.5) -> 46.5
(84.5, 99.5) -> 45.8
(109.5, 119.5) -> 29.8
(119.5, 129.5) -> 29.6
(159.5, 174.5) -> 53.3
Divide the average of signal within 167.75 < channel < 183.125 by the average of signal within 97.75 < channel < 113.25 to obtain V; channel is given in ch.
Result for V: 1.41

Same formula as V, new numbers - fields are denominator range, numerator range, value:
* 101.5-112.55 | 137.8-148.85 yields 1.32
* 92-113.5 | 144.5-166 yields 1.26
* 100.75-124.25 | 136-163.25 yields 1.61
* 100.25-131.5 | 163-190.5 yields 1.60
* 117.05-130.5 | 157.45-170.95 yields 1.75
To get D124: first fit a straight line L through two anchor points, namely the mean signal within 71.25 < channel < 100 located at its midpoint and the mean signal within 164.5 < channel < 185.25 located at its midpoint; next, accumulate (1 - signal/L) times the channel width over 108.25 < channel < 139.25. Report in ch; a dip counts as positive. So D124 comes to 8.9 ch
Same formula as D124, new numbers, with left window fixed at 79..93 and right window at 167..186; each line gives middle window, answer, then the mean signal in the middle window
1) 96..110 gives 1.99 ch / 40.2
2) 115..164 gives 7.17 ch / 42.8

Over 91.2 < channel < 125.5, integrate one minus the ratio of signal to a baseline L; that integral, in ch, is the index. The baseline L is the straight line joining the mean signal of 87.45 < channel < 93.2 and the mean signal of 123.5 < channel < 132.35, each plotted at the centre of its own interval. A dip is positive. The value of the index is 6.33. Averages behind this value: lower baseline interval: 45.4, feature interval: 34.9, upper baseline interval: 39.4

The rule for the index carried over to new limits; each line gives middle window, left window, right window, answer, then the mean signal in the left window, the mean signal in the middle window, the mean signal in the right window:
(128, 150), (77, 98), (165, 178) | 1.9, 46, 46.1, 53.4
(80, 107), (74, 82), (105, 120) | -3.1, 47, 44.1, 30.8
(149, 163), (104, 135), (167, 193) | -1.7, 33.3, 50.8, 52.9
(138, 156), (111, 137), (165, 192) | -2.5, 34.1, 47.8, 53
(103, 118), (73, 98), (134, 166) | 4.6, 46.1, 32.7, 49.4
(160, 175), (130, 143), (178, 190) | -0.9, 46.5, 53.3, 52.5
